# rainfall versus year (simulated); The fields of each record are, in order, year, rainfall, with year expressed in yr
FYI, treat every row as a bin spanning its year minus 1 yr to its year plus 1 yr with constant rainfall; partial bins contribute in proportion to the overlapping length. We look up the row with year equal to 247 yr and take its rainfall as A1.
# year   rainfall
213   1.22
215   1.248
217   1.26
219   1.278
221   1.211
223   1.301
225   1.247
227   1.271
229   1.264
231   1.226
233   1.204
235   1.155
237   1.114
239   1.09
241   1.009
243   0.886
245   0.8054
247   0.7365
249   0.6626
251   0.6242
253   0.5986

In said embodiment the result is 0.7365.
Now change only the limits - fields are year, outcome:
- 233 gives 1.204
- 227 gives 1.271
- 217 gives 1.26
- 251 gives 0.6242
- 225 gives 1.247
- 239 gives 1.09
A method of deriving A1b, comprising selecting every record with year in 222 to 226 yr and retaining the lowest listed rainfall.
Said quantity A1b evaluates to 1.247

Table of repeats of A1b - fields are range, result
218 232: 1.211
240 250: 0.6626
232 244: 0.886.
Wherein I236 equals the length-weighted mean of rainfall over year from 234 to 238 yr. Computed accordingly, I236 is 1.13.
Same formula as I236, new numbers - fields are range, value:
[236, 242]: 1.07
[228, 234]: 1.23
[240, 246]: 0.9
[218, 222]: 1.24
